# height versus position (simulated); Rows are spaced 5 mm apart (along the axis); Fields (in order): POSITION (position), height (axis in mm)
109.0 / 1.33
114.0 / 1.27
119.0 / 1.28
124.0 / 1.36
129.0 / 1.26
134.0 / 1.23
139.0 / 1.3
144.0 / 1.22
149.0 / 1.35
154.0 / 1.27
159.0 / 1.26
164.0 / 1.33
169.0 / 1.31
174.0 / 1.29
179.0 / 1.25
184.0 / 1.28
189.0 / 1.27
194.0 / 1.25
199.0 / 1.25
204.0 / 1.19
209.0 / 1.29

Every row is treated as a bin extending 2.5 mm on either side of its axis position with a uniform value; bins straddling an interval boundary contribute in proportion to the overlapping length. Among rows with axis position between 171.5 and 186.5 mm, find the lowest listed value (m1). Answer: 1.25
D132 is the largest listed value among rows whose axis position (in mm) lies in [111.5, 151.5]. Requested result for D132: 1.36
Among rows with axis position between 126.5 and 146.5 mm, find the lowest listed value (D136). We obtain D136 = 1.22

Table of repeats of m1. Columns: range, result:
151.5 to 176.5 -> 1.26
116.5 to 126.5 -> 1.28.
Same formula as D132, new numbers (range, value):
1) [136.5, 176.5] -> 1.35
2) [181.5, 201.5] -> 1.28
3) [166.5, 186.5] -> 1.31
